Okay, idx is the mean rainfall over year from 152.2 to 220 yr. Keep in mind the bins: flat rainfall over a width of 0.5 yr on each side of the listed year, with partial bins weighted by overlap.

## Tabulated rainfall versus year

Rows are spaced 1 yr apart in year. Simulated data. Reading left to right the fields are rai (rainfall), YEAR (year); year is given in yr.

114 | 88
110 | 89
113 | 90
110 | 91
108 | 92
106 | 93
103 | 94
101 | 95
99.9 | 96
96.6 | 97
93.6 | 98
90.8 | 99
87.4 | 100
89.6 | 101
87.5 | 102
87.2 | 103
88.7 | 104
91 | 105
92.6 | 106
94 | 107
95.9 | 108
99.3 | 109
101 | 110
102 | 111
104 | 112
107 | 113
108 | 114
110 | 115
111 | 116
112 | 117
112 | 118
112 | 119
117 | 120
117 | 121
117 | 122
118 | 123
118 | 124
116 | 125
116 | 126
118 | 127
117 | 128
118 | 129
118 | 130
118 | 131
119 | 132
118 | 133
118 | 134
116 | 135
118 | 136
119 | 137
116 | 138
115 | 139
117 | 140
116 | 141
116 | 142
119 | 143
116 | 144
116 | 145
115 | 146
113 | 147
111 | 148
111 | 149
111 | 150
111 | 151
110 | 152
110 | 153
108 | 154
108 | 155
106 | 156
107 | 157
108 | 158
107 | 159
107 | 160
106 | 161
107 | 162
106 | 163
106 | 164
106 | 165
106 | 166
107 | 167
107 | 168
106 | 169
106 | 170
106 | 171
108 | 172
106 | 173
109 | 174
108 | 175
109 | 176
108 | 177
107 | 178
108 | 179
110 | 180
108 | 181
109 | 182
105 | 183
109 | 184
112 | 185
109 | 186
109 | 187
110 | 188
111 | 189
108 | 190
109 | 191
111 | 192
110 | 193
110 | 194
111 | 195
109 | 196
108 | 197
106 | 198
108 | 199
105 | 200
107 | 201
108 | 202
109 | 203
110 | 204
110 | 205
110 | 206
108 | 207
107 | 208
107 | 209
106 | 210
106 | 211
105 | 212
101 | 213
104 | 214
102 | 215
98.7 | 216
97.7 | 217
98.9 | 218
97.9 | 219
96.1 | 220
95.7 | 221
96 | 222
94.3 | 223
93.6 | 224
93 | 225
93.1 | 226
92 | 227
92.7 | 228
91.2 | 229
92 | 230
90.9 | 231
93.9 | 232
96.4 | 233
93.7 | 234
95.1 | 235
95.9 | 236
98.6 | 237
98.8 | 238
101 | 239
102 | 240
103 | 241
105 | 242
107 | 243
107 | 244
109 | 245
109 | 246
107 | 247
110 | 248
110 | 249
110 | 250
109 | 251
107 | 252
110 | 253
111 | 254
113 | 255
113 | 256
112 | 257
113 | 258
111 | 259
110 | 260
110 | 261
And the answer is 107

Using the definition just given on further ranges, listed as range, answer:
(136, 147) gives 116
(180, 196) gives 109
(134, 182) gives 110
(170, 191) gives 108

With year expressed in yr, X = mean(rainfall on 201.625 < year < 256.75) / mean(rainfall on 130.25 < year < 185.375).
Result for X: 0.9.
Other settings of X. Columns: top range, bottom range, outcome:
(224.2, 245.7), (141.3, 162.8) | 0.88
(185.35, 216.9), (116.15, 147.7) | 0.92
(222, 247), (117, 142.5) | 0.84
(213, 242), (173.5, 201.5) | 0.89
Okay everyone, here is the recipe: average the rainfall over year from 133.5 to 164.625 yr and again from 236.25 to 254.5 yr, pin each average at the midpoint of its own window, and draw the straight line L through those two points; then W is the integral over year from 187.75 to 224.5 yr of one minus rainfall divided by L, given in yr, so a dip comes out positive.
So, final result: 1.2 yr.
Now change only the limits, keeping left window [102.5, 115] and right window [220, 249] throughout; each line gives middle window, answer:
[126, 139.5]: -2.7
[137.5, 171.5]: -4.1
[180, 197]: -1.9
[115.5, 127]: -2.0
